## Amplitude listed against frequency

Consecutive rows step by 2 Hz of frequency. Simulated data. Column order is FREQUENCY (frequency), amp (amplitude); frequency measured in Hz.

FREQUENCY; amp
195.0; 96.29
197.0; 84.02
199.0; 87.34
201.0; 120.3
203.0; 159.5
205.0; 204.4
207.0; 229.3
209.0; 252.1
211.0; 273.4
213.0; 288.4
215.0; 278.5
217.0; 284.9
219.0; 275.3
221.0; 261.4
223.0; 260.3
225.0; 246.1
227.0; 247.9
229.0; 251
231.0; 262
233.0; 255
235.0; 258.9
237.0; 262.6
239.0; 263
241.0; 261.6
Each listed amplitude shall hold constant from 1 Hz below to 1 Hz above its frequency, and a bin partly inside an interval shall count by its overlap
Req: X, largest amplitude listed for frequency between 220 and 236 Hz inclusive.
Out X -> 262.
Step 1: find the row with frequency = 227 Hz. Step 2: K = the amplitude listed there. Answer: 247.9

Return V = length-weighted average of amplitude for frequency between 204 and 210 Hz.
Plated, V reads 229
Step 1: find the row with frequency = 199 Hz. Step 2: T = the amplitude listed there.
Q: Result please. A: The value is 87.34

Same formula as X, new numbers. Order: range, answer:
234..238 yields 262.6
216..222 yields 284.9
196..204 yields 159.5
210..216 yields 288.4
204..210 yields 252.1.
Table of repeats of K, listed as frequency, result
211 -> 273.4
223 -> 260.3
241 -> 261.6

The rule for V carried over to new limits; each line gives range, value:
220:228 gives 254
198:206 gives 143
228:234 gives 256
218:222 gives 268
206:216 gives 264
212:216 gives 283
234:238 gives 261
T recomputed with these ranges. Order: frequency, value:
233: 255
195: 96.29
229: 251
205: 204.4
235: 258.9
